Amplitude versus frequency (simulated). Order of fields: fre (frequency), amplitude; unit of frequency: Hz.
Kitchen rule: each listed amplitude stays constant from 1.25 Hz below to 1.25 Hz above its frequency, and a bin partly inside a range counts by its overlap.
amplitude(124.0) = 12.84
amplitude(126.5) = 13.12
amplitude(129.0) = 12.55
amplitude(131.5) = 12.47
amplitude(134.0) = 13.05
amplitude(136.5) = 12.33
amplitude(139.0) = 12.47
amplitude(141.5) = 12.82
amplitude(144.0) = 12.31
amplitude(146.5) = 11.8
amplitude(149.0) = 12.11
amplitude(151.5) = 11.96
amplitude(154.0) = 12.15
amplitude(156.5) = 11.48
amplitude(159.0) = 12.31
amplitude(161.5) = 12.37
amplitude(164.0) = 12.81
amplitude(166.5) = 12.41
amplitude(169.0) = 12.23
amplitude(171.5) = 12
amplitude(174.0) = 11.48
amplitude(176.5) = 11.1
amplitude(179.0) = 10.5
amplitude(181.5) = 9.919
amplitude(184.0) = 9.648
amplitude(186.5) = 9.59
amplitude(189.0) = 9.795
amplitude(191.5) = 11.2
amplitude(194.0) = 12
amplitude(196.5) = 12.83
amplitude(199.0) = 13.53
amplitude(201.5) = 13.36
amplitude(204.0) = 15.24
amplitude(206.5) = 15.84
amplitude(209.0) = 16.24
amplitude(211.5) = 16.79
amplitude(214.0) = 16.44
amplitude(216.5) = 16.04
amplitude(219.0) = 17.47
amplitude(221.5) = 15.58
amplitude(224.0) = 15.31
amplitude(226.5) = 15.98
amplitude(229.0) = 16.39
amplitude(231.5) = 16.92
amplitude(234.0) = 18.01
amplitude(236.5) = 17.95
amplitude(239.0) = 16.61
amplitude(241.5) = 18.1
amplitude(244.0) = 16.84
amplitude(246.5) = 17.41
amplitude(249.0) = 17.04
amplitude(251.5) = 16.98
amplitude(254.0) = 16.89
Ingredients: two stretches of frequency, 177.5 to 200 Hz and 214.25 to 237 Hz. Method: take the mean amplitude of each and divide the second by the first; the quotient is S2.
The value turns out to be 1.5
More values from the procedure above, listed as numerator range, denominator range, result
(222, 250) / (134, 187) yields 1.44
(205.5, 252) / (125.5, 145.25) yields 1.32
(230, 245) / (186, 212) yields 1.31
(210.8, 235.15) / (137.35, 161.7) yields 1.35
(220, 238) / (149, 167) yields 1.36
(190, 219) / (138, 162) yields 1.20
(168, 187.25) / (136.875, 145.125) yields 0.86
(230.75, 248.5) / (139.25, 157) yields 1.43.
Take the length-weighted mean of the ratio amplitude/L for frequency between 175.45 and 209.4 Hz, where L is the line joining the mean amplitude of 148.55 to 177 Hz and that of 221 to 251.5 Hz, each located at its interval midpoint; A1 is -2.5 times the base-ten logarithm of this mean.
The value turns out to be 0.164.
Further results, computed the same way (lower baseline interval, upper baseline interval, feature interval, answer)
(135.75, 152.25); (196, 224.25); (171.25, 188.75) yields 0.313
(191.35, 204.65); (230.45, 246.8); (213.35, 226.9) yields -0.049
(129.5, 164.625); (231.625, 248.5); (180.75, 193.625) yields 0.388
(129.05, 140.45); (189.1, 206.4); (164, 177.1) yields 0.074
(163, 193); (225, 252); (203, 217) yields -0.134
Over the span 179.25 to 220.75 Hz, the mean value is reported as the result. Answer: 13.4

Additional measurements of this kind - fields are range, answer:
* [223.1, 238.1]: 16.8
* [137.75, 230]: 13.1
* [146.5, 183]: 11.8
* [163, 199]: 11.3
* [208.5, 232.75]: 16.3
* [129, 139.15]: 12.6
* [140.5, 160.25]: 12.1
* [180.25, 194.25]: 10.2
